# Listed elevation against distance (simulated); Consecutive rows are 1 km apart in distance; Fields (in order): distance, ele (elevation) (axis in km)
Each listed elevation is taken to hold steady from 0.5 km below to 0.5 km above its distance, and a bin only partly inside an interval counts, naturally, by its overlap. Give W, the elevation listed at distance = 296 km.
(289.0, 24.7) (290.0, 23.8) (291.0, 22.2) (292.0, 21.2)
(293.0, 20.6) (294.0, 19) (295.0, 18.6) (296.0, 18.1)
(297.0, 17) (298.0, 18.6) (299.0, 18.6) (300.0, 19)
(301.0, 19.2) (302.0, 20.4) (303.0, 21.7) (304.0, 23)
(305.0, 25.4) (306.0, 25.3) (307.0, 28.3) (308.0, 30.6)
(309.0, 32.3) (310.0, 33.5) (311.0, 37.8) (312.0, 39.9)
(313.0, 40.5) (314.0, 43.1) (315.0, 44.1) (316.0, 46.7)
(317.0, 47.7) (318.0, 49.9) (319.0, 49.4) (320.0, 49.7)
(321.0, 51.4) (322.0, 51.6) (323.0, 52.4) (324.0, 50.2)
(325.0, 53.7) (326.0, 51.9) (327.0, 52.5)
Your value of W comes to 18.1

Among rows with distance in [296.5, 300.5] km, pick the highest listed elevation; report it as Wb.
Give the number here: 19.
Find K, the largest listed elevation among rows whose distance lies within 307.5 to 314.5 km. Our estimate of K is 43.1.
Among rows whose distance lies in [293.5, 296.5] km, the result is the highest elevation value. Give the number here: 19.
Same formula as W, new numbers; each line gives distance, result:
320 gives 49.7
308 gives 30.6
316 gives 46.7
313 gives 40.5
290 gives 23.8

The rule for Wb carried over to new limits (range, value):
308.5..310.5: 33.5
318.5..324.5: 52.4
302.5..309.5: 32.3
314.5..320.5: 49.9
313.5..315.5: 44.1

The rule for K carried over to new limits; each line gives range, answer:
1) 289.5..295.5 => 23.8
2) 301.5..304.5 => 23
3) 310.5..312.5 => 39.9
